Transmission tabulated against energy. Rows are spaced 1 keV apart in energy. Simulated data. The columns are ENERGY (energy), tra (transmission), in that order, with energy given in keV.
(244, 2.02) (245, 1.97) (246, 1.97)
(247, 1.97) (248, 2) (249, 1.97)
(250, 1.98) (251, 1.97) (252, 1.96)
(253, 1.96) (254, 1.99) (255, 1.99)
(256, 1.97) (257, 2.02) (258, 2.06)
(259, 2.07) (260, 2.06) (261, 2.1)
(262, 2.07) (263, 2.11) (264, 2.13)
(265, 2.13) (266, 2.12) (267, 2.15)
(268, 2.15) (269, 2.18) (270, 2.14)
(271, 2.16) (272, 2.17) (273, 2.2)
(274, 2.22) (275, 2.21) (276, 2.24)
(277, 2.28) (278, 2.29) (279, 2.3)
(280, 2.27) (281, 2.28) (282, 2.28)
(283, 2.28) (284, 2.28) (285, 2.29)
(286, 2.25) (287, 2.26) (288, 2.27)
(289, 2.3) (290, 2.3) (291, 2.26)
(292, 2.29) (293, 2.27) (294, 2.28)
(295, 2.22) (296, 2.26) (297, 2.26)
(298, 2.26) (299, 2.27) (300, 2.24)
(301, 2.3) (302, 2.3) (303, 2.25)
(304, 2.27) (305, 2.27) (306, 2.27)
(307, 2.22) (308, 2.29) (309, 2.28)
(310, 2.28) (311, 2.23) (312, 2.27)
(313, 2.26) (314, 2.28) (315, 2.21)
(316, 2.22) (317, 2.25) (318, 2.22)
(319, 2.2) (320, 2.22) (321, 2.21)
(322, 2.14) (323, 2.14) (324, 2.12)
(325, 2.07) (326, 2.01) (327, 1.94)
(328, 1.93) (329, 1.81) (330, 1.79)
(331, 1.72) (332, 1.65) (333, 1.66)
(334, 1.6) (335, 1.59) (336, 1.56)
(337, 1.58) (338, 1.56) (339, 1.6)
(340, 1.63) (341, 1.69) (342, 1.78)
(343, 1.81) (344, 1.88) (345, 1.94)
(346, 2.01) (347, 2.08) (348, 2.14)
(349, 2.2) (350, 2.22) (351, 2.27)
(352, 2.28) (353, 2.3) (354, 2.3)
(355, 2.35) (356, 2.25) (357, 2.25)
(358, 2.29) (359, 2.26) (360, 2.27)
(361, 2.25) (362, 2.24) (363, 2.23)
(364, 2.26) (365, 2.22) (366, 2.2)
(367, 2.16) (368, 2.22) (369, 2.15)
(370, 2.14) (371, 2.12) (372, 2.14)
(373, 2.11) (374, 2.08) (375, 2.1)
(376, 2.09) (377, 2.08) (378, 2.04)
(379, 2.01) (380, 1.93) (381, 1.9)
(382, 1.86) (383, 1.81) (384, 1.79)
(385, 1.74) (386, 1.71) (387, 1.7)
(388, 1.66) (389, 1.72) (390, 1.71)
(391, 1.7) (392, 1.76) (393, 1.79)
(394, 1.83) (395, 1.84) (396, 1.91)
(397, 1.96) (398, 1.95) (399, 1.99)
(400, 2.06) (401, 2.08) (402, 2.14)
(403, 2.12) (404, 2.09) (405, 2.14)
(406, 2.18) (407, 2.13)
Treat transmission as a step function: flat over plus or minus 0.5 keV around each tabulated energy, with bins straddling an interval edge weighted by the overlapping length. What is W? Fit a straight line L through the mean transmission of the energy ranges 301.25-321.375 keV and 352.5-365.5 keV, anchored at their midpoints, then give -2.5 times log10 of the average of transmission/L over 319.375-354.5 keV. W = 0.173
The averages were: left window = 2.25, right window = 2.27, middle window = 1.93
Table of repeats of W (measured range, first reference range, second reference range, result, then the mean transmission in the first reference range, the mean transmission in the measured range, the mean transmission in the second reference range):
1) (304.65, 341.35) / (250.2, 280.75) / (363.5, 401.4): 0.02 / 2.12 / 2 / 1.96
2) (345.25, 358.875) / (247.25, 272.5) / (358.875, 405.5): -0.10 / 2.06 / 2.22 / 2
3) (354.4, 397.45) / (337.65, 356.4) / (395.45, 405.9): 0.01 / 2.02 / 2.02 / 2.05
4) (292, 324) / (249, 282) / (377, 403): -0.11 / 2.12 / 2.25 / 1.87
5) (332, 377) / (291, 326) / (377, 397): -0.03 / 2.24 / 2.04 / 1.82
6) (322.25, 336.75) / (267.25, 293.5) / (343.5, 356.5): 0.20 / 2.25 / 1.83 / 2.17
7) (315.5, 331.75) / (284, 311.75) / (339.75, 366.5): 0.08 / 2.27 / 2.06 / 2.14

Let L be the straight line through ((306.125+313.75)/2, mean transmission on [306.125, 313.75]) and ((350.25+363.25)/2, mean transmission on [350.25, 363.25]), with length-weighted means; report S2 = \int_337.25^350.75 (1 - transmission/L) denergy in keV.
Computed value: 2.3 keV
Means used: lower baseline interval 2.26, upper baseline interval 2.27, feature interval 1.89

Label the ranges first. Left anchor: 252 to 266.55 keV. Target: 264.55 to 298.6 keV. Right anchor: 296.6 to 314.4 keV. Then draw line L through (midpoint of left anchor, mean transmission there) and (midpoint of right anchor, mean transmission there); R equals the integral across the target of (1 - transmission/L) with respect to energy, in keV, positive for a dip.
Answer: -1.3 keV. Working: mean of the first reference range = 2.05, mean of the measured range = 2.24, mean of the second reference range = 2.27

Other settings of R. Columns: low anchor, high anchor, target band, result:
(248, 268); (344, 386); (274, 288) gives -1.41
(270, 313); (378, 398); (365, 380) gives -1.80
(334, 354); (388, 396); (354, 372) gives -3.67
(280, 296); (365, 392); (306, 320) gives -0.39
